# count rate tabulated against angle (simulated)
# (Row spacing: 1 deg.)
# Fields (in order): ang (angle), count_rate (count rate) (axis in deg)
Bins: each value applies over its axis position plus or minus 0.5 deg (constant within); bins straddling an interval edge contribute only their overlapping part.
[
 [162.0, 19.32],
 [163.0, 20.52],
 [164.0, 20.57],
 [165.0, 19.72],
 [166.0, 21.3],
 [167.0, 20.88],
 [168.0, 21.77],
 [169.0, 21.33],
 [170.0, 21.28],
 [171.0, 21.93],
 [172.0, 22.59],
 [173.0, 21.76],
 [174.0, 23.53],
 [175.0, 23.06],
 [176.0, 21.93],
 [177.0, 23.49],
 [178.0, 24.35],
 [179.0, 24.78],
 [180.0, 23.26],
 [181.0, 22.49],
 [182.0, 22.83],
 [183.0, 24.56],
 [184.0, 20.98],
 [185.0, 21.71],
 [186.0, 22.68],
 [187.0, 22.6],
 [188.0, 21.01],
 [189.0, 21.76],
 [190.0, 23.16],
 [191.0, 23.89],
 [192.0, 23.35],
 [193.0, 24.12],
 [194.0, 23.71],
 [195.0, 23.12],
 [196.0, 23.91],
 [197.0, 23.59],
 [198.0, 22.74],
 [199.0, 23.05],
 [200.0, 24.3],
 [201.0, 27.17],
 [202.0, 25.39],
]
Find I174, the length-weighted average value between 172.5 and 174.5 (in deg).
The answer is 22.6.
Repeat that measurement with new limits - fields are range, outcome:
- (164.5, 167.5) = 20.6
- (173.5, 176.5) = 22.8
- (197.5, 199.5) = 22.9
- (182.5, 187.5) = 22.5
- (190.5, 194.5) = 23.8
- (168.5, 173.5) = 21.8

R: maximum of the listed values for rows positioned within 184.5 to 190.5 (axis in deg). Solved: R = 23.16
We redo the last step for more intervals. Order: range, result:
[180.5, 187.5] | 24.56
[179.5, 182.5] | 23.26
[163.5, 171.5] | 21.93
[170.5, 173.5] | 22.59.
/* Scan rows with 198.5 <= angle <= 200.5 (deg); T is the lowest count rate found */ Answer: 23.05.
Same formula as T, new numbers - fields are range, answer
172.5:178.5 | 21.76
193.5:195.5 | 23.12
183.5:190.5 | 20.98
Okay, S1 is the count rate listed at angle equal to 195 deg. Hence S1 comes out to 23.12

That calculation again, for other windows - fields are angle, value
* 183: 24.56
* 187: 22.6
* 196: 23.91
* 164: 20.57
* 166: 21.3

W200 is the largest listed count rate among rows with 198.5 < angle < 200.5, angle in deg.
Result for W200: 24.3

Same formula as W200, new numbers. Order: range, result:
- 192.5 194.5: 24.12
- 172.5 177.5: 23.53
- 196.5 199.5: 23.59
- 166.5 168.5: 21.77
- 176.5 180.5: 24.78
